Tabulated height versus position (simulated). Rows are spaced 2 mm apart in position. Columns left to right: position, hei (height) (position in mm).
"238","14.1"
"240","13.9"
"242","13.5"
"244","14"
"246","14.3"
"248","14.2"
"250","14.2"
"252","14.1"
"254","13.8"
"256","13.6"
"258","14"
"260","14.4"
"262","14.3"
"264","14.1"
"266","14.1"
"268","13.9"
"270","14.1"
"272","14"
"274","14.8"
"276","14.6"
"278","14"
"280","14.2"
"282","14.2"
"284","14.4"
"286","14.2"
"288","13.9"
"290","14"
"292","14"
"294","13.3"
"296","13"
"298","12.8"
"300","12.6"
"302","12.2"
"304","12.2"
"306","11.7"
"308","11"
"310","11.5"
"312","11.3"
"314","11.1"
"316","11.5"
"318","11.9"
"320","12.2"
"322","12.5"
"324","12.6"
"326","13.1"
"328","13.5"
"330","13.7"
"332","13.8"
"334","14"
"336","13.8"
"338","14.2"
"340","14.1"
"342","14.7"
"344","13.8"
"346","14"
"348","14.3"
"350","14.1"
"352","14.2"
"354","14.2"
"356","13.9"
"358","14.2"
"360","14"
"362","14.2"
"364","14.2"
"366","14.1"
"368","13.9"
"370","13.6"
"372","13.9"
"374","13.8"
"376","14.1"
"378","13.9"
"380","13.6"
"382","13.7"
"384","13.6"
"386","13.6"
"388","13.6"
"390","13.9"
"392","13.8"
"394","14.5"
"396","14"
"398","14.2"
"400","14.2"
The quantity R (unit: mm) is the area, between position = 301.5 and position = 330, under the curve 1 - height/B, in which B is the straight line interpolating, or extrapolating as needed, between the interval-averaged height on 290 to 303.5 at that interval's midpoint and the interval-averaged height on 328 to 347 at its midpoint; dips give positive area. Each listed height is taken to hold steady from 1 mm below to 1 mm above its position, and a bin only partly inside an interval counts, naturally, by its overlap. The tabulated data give 3.0 mm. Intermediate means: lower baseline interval 13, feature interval 12.1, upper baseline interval 14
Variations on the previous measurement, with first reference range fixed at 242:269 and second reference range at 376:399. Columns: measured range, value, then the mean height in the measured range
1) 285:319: 3.7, 12.5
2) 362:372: -0.1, 14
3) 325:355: -0.1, 14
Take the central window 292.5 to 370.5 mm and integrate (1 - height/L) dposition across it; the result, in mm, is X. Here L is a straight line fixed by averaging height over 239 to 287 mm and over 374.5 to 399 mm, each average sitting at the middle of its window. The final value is 4.31 mm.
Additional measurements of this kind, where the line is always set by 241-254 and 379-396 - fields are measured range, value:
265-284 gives -0.3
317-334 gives 1.1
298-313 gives 2.2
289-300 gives 0.5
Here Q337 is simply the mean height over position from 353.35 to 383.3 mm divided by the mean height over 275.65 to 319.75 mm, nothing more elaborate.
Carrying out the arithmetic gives 1.1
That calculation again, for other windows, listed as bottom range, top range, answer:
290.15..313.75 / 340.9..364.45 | 1.15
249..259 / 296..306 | 0.89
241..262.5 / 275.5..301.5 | 0.98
